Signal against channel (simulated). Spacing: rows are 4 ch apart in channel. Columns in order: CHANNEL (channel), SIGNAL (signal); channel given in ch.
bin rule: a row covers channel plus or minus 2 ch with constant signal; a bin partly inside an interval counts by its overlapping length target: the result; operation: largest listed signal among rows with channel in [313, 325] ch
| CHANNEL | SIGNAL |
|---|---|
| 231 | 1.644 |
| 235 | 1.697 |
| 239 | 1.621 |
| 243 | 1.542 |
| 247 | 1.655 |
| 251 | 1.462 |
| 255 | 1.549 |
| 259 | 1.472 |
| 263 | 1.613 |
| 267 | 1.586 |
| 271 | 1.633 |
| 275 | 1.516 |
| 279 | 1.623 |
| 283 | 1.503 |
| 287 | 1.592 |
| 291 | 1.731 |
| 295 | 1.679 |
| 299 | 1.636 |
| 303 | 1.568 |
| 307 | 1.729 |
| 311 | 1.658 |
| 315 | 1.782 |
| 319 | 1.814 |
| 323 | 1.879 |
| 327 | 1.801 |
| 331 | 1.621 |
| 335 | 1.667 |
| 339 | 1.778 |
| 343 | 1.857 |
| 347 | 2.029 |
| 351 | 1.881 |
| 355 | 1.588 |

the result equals 1.879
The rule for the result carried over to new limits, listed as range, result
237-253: 1.655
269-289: 1.633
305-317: 1.782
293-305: 1.679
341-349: 2.029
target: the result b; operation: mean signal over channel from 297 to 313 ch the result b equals 1.65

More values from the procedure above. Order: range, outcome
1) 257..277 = 1.56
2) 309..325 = 1.78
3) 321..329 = 1.84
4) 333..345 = 1.77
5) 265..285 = 1.57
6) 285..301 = 1.66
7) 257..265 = 1.54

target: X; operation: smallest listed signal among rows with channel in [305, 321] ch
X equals 1.658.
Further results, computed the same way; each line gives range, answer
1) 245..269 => 1.462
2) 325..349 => 1.621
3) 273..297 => 1.503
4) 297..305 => 1.568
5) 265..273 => 1.586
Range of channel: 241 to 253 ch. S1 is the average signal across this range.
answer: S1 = 1.55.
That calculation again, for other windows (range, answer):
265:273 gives 1.61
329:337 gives 1.64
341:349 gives 1.94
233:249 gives 1.63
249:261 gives 1.49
